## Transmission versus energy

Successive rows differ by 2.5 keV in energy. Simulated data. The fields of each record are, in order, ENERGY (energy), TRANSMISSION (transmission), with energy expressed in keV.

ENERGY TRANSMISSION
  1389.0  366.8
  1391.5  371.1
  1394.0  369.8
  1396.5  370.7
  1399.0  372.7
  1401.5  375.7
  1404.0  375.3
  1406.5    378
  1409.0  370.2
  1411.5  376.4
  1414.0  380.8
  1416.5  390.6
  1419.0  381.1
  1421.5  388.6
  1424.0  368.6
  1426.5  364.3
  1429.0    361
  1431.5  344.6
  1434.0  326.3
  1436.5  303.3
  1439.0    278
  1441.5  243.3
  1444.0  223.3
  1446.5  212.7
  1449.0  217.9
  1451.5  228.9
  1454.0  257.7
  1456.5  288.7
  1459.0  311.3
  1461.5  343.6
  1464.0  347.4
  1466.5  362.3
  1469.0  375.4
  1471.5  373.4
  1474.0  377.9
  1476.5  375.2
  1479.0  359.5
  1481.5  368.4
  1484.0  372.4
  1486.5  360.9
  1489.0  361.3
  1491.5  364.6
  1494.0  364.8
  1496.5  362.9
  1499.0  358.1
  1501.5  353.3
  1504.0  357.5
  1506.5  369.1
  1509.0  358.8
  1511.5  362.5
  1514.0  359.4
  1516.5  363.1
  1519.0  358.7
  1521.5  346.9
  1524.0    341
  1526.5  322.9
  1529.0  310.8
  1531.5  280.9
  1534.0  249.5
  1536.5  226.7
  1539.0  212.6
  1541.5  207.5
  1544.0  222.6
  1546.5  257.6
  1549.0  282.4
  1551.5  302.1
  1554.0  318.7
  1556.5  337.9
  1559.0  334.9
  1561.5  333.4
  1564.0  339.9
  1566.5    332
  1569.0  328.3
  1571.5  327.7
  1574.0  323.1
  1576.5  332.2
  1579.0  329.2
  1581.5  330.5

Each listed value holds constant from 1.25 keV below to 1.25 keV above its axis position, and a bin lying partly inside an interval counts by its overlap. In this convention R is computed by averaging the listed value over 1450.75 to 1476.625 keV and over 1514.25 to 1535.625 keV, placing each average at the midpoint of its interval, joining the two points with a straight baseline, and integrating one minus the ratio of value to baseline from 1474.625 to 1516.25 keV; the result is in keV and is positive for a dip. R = -4.7 keV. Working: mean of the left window 331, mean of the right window 322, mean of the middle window 363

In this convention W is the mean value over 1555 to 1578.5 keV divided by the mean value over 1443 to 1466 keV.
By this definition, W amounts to 1.2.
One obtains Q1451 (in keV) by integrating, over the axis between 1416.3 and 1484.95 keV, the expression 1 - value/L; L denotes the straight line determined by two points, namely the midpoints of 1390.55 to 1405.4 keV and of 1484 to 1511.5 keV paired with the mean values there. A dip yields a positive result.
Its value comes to 7.7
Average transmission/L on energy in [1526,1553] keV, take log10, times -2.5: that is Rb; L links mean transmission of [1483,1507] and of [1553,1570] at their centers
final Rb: 0.30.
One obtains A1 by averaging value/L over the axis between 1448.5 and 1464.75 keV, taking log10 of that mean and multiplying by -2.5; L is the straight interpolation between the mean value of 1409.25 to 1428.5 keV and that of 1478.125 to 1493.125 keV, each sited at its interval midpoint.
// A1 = 0.28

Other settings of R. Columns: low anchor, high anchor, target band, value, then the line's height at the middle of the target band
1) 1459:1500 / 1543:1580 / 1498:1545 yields 3.4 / 338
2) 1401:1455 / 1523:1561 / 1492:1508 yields -3.4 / 297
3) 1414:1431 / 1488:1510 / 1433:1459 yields 7.8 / 371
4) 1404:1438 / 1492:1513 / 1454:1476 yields 1.2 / 362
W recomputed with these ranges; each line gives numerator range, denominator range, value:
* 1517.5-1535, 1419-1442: 0.94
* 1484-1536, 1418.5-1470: 1.11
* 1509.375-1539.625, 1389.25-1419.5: 0.84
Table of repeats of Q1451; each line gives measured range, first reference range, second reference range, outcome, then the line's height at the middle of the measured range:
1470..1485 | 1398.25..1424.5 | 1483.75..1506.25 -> -0.2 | 365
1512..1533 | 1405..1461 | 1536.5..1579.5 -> -2.1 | 304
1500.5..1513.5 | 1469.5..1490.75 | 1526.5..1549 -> -1.9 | 314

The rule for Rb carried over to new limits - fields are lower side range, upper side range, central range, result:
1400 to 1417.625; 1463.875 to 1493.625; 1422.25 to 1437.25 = 0.08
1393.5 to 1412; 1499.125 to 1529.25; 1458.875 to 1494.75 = -0.01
